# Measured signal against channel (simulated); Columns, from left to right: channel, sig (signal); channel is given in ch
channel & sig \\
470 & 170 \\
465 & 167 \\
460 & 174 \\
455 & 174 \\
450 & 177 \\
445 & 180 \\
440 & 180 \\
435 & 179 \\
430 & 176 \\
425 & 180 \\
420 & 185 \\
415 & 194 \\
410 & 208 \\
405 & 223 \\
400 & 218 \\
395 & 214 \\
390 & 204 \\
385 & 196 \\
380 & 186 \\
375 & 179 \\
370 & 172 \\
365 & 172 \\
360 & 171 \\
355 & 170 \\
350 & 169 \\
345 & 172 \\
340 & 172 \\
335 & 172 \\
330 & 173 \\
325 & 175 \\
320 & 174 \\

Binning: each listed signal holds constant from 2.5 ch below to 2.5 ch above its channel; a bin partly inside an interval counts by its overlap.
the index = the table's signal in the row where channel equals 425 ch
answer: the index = 180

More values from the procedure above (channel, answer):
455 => 174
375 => 179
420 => 185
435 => 179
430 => 176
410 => 208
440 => 180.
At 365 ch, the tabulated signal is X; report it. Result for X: 172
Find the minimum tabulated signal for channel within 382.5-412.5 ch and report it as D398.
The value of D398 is 196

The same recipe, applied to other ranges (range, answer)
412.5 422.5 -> 185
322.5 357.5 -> 169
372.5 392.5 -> 179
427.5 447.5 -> 176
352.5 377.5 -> 170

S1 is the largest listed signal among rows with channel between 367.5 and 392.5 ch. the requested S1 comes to 204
